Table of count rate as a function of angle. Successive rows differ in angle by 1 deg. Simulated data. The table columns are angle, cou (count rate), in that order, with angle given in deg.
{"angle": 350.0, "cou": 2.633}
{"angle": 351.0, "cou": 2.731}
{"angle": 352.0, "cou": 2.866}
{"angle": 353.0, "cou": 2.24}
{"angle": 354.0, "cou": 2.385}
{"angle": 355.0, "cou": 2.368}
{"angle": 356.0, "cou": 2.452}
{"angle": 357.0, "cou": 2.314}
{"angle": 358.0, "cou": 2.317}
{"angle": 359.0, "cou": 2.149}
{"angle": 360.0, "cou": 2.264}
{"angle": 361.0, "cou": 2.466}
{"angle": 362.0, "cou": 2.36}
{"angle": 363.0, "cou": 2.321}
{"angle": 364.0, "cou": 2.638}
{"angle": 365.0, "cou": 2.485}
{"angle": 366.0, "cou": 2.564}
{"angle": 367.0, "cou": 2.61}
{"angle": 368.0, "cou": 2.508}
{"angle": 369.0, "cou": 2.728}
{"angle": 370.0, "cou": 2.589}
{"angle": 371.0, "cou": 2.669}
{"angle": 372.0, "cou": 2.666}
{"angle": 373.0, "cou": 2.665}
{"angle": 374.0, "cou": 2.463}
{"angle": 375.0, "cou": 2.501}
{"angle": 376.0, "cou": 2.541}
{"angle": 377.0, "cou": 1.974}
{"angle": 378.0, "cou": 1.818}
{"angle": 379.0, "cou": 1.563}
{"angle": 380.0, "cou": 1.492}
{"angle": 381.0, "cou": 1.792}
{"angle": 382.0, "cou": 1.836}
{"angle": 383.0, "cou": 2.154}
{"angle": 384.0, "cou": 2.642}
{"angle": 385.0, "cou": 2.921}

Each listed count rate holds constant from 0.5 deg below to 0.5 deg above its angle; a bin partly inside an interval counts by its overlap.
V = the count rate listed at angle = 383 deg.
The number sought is 2.154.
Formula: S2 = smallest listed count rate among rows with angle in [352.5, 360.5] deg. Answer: 2.149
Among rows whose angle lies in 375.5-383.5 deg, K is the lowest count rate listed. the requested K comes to 1.492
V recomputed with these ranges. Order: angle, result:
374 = 2.463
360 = 2.264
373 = 2.665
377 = 1.974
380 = 1.492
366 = 2.564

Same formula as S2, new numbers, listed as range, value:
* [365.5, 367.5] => 2.564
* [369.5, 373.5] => 2.589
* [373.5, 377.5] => 1.974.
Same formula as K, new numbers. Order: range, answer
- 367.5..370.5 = 2.508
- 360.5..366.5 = 2.321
